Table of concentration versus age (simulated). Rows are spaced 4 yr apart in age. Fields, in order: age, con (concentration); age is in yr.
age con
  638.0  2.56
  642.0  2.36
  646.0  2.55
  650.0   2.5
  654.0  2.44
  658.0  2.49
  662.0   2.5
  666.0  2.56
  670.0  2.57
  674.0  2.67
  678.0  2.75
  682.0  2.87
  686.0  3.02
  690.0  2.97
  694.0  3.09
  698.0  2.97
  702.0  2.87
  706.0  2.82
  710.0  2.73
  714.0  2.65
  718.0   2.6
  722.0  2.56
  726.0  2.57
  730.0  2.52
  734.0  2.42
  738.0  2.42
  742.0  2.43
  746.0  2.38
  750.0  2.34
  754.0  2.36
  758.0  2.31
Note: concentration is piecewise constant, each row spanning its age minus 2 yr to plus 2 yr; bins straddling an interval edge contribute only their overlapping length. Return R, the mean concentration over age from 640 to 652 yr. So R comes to 2.47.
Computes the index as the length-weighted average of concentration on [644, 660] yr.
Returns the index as 2.5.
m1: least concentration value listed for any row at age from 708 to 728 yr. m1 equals 2.56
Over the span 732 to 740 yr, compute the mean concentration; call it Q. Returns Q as 2.42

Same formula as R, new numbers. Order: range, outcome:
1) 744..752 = 2.36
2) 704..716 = 2.73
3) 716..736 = 2.53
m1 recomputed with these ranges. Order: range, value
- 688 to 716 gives 2.65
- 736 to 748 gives 2.38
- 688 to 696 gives 2.97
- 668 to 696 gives 2.57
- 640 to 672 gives 2.36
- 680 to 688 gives 2.87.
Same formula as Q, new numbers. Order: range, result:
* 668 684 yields 2.71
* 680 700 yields 2.98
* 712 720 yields 2.62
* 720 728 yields 2.56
